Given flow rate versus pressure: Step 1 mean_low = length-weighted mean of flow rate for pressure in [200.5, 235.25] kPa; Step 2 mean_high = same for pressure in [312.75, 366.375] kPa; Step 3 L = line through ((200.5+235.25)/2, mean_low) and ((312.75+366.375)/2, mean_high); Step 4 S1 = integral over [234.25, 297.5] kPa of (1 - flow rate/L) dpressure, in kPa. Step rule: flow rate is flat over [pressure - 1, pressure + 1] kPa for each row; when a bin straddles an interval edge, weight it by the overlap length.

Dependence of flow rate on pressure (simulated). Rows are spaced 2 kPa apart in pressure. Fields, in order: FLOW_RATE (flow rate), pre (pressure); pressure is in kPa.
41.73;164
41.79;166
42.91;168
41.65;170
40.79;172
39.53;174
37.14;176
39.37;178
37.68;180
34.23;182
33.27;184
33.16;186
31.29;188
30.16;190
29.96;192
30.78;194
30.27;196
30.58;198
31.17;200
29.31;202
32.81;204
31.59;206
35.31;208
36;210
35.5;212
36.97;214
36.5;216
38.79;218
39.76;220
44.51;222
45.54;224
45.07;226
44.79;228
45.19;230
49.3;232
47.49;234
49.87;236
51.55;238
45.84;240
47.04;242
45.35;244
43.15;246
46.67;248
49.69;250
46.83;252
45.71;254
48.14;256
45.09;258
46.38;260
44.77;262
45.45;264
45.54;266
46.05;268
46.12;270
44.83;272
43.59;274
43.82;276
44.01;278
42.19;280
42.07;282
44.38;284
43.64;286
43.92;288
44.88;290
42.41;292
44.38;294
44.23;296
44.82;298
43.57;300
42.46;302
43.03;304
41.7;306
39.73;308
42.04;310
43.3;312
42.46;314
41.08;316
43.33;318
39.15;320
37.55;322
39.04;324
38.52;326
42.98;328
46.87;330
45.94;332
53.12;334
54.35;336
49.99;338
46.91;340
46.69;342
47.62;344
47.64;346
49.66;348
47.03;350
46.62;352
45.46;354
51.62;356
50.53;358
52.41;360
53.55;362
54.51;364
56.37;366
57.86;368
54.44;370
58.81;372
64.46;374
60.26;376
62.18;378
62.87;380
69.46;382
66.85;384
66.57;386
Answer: -4.4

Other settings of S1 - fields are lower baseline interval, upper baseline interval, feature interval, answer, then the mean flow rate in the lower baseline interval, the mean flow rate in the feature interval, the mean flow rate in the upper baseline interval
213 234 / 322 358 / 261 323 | 2.7 kPa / 42.9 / 43.2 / 46.9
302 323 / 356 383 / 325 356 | 1.3 kPa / 41.4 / 47.4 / 58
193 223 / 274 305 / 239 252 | -2.5 kPa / 34.7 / 46.3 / 43.6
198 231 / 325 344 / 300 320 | 1.5 kPa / 37.8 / 42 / 47.3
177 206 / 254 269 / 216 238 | -3.1 kPa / 32.4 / 44.9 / 45.9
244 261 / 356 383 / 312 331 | 4.3 kPa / 46.4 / 41.3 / 58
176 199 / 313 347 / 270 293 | -1.6 kPa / 33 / 43.7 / 44.9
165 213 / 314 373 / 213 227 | -1.3 kPa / 34.8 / 41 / 48.2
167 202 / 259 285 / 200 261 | -4.0 kPa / 34.8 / 42.7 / 44.6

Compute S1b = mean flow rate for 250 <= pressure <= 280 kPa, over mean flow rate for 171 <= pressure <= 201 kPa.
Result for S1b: 1.3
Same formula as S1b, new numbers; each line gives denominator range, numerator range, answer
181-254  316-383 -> 1.29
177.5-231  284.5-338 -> 1.21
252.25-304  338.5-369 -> 1.13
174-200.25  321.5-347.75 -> 1.39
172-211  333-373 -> 1.53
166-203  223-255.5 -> 1.35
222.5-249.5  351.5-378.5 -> 1.18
